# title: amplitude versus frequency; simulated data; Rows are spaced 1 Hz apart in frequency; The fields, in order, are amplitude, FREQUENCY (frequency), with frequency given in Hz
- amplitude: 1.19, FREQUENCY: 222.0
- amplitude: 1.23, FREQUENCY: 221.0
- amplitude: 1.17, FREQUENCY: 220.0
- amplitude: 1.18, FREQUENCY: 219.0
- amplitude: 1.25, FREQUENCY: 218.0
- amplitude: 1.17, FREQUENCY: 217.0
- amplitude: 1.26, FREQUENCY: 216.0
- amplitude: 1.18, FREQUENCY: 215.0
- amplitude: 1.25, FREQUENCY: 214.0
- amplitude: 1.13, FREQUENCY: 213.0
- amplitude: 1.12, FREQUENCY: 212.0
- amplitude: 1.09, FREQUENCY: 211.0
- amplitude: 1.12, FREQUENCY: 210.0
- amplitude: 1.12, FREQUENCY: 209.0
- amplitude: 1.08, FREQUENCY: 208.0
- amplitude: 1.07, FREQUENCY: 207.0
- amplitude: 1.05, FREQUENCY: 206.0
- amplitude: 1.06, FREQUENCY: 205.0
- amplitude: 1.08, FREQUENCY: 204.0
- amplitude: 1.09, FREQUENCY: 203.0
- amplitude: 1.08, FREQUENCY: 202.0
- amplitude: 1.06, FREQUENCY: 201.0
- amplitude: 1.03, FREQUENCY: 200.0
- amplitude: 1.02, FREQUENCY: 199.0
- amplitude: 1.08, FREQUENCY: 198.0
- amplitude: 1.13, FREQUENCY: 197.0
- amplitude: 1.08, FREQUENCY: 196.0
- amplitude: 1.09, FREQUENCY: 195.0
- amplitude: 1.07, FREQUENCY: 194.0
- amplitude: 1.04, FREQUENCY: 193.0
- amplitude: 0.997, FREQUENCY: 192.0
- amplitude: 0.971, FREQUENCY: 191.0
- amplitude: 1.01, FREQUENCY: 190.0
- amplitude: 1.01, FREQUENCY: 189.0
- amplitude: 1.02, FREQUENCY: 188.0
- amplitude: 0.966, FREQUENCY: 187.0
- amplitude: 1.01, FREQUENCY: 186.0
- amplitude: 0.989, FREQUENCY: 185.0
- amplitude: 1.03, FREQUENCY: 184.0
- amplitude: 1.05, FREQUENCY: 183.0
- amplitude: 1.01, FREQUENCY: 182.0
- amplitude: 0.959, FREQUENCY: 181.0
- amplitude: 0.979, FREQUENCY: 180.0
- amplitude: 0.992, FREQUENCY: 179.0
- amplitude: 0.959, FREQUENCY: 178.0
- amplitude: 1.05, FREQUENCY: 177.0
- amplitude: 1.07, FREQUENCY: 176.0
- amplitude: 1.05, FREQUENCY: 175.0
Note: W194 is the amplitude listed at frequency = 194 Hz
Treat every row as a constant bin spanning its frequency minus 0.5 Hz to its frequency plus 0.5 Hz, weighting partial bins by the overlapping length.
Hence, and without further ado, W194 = 1.07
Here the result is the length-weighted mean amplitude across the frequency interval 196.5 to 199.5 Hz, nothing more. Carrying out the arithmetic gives 1.08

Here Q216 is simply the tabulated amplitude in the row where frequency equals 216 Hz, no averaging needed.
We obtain 1.26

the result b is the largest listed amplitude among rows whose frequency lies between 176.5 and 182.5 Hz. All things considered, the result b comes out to 1.05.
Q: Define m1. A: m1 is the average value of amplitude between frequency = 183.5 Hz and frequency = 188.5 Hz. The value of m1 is 1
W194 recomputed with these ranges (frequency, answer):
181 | 0.959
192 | 0.997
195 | 1.09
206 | 1.05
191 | 0.971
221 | 1.23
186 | 1.01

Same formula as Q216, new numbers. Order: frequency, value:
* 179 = 0.992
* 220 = 1.17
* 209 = 1.12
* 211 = 1.09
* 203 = 1.09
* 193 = 1.04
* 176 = 1.07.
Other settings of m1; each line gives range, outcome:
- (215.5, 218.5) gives 1.23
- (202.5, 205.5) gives 1.08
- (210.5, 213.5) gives 1.11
